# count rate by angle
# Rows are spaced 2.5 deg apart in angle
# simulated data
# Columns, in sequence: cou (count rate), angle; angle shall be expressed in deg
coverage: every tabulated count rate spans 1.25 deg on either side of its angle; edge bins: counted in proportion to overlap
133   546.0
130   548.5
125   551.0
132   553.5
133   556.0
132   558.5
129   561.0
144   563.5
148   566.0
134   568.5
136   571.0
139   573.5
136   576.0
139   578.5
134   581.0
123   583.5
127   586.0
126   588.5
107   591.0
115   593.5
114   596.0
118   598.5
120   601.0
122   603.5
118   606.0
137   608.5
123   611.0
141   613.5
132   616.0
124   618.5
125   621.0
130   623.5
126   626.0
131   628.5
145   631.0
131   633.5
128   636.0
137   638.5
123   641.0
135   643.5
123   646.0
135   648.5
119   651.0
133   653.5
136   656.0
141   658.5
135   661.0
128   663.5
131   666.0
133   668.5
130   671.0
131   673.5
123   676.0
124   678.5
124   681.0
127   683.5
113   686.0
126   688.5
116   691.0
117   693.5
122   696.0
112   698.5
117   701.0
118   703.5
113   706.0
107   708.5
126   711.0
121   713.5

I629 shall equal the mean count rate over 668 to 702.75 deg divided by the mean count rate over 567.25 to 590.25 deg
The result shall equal 0.93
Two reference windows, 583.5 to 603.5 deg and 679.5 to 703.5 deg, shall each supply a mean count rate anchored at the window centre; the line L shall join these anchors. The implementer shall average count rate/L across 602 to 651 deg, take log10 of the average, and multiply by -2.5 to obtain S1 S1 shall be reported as -0.09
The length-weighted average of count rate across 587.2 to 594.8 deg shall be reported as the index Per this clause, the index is 116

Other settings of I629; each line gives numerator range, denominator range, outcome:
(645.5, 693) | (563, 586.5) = 0.94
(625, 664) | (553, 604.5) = 1.02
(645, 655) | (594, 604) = 1.08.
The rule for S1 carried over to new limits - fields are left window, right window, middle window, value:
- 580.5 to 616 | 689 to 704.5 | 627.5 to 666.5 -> -0.10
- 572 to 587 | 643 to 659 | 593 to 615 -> 0.08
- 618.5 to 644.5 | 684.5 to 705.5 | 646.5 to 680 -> -0.05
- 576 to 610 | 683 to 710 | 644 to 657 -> -0.08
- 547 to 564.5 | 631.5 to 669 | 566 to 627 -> 0.04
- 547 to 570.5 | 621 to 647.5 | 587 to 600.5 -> 0.14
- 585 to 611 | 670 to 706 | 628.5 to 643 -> -0.10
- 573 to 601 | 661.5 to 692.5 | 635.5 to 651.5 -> -0.03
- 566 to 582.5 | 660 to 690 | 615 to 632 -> 0.02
